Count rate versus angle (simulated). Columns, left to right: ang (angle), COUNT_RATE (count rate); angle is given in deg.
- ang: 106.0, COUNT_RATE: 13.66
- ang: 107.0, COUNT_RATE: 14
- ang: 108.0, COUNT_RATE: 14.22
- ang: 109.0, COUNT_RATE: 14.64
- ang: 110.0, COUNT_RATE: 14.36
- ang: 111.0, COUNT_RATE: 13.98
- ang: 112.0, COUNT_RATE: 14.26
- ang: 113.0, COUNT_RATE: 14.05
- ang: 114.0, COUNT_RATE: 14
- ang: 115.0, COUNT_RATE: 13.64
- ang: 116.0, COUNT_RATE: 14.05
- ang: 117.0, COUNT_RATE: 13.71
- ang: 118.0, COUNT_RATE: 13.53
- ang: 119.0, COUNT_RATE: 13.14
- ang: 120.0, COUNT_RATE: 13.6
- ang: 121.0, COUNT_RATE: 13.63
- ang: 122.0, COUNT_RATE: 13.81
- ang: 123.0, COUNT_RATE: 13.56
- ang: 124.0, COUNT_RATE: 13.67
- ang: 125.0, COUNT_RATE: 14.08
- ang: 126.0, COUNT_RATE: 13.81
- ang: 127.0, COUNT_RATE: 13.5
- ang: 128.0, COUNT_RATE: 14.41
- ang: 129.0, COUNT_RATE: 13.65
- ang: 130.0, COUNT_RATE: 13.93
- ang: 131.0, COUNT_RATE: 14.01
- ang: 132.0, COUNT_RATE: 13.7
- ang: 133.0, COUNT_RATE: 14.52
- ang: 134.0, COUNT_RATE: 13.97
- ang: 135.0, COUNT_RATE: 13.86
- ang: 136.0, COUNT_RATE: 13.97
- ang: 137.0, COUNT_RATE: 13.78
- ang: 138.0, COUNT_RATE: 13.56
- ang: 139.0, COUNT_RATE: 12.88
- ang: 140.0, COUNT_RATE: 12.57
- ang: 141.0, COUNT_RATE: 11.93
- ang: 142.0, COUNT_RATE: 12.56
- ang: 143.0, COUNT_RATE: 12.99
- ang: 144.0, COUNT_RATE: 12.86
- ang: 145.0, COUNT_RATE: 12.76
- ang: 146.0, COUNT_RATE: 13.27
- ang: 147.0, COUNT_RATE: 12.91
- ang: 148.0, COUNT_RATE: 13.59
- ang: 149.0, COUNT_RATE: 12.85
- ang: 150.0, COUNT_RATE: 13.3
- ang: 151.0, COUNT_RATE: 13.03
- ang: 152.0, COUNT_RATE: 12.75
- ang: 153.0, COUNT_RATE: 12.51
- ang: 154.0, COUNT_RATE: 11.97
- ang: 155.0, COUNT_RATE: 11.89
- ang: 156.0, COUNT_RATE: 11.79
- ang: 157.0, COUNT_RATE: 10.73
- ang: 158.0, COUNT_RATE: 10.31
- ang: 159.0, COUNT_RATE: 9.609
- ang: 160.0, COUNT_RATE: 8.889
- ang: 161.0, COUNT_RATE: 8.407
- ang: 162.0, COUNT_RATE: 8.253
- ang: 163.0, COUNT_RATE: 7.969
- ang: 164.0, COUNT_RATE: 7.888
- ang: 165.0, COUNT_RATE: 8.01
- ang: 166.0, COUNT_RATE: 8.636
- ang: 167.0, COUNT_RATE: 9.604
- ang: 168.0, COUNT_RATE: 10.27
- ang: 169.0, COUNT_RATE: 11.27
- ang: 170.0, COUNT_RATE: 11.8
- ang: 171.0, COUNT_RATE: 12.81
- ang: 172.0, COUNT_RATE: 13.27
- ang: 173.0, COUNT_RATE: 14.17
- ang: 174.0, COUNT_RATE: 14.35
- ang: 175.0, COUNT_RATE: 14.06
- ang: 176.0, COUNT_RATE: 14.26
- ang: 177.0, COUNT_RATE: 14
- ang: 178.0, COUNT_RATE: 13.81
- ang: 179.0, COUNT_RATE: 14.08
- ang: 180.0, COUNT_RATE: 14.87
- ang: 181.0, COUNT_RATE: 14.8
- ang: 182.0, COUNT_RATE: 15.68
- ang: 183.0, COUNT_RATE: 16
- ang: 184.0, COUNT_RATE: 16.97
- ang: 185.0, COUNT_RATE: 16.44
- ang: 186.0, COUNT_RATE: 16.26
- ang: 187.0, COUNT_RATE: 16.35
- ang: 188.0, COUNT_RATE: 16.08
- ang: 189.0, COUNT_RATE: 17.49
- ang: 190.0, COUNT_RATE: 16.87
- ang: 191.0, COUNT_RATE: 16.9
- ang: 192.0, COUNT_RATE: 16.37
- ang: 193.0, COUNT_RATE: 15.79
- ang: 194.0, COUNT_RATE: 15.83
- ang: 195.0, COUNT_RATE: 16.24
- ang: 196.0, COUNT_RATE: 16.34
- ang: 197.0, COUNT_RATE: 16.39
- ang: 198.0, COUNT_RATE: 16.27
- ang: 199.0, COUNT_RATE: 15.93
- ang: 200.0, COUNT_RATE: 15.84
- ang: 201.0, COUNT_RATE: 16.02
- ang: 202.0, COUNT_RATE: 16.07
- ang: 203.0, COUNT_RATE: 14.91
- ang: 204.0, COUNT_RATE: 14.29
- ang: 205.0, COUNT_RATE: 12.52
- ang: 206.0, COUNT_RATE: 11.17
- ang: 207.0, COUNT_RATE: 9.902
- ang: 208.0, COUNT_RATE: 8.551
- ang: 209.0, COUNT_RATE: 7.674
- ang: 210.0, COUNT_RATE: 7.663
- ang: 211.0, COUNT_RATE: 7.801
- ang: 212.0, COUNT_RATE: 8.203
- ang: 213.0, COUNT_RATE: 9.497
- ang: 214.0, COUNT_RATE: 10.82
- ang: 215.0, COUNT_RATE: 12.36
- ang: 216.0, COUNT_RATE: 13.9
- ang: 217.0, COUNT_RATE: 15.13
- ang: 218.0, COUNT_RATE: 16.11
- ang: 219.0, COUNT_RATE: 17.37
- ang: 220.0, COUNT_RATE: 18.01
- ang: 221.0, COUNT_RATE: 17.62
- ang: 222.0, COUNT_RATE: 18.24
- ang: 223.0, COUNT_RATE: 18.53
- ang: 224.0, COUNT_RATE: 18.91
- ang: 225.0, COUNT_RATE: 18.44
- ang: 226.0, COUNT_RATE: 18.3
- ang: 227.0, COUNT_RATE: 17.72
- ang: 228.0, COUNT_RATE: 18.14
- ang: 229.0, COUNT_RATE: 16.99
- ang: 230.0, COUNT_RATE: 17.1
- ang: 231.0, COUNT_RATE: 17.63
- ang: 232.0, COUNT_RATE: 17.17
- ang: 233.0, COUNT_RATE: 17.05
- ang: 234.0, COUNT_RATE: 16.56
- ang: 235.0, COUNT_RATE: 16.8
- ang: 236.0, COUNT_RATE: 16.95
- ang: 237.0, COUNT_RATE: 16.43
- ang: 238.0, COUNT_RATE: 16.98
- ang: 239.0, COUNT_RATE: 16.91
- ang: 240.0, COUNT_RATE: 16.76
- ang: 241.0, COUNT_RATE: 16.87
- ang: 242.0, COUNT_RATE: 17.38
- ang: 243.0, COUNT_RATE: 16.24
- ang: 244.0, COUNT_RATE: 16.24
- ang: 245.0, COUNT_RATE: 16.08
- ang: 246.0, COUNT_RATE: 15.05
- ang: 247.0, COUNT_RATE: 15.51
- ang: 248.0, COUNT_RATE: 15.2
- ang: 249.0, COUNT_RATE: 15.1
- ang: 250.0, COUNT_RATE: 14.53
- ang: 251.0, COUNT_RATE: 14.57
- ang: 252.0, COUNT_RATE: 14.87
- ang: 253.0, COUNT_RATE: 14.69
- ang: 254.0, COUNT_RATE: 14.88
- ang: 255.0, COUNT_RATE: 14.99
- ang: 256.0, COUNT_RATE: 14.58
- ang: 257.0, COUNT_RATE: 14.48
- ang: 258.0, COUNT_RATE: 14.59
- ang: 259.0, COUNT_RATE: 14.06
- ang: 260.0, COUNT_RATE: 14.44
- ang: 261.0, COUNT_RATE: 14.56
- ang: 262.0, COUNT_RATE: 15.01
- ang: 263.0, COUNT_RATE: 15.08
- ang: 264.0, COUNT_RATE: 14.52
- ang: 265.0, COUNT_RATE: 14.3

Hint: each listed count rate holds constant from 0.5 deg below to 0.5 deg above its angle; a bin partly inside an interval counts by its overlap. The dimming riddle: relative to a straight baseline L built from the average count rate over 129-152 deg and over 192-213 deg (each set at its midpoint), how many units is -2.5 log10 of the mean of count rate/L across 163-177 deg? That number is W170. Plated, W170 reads 0.15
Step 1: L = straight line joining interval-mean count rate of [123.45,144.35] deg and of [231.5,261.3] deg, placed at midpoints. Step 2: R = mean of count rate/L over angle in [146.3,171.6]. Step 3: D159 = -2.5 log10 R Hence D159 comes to 0.27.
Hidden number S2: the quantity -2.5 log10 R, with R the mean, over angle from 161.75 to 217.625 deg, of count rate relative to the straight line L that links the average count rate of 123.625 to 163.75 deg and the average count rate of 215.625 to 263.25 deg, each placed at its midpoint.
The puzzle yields 0.07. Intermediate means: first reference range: 12.5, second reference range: 16.2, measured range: 13.3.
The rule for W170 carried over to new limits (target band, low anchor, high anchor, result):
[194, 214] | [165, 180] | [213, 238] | 0.17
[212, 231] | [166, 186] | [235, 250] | -0.04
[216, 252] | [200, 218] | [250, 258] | -0.25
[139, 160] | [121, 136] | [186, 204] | 0.19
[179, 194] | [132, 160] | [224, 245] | -0.10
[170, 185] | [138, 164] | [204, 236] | -0.13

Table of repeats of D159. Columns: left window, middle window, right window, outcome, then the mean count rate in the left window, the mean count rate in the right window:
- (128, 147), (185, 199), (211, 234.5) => -0.10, 13.4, 15.9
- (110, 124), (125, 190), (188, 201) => 0.17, 13.8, 16.3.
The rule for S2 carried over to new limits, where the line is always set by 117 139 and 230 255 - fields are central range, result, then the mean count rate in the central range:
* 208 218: 0.42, 10.5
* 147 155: 0.12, 12.8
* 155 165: 0.47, 9.38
